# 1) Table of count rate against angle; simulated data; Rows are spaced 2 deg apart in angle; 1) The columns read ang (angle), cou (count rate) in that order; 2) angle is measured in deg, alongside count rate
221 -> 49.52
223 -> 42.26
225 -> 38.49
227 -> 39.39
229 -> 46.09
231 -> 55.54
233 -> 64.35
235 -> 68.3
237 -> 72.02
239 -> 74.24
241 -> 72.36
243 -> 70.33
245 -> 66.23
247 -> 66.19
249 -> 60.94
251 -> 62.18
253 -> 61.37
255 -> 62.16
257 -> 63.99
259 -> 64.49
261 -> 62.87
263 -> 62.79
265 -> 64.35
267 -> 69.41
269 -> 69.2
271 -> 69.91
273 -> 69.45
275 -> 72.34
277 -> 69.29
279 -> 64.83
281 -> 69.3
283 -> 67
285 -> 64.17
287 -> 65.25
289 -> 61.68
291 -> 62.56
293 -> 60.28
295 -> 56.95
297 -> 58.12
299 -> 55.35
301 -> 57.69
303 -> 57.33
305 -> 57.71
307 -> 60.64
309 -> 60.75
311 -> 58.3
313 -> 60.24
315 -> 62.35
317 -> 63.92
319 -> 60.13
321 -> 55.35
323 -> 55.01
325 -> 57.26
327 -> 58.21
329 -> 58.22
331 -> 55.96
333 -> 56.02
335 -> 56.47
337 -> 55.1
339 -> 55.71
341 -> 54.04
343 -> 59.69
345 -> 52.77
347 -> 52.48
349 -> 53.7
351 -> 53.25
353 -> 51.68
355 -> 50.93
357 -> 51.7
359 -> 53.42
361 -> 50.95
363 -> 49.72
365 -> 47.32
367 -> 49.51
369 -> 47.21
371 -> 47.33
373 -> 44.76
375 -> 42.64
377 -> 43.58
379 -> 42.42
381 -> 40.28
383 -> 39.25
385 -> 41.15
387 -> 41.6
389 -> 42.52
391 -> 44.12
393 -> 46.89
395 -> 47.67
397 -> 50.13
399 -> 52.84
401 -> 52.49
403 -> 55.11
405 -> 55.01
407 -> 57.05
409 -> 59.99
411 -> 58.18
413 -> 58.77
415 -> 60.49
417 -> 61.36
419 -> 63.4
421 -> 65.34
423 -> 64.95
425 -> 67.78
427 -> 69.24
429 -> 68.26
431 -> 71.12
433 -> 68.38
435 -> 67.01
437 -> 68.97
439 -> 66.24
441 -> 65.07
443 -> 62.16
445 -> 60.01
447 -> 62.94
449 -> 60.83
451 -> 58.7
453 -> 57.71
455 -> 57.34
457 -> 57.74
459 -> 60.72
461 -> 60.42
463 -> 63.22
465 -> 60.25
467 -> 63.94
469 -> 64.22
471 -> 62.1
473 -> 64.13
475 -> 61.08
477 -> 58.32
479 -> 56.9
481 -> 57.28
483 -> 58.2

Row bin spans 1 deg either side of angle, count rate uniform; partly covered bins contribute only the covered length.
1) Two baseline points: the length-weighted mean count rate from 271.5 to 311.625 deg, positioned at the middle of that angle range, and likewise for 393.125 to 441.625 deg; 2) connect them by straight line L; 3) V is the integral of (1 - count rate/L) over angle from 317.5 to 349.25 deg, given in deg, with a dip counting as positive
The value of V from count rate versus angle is 3.0 deg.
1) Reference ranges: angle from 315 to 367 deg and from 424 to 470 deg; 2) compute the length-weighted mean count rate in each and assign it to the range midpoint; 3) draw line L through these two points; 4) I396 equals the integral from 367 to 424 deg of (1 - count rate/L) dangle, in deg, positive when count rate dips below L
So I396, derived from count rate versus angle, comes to 8.2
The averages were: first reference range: 54.8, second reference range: 63.6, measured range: 50.9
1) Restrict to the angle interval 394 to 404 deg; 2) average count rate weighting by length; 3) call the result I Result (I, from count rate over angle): 51.6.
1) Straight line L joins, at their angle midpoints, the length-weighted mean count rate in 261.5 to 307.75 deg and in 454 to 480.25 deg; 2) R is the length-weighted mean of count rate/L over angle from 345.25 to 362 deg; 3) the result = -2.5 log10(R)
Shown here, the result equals 0.20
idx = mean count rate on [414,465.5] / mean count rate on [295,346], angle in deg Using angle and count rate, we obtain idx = 1.1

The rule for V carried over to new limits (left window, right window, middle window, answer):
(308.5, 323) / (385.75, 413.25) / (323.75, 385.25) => 5.62 deg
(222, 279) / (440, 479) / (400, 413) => 1.05 deg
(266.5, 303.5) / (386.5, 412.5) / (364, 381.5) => 2.98 deg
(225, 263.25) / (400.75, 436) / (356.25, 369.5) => 2.65 deg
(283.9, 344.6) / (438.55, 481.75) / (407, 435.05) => -1.82 deg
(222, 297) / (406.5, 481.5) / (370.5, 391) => 6.59 deg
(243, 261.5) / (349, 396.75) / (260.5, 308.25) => -3.55 deg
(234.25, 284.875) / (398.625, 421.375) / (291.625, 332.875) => 3.52 deg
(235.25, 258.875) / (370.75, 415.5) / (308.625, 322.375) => -0.42 deg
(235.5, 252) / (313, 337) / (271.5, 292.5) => -1.04 deg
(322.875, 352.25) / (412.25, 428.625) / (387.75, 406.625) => 3.67 deg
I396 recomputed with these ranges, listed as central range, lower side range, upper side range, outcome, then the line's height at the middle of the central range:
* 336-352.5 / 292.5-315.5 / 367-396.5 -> -1.1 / 51.1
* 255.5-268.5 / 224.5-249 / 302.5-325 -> -0.8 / 60.8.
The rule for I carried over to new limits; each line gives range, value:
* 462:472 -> 62.7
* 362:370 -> 48.4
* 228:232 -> 50.8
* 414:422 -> 62.6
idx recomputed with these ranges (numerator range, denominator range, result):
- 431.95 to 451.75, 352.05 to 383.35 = 1.36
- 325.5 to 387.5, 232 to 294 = 0.76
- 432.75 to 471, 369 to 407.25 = 1.34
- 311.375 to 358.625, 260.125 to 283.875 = 0.83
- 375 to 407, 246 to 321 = 0.74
